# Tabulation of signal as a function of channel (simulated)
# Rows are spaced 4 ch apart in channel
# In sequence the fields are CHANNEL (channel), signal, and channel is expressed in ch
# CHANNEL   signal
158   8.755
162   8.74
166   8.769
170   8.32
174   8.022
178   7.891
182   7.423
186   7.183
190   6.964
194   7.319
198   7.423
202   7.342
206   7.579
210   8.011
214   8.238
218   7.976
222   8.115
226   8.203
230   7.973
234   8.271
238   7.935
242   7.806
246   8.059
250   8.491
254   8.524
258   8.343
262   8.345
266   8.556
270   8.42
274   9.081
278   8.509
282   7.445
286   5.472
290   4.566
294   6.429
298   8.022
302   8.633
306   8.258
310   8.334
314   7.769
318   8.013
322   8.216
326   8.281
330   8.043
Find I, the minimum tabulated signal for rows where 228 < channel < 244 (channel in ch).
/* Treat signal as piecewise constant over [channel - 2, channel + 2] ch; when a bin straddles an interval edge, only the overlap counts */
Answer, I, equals 7.806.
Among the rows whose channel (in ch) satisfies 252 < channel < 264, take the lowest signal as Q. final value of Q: 8.343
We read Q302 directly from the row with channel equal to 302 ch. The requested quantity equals 8.633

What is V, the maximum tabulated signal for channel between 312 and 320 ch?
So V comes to 8.013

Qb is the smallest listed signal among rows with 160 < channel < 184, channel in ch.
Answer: 7.423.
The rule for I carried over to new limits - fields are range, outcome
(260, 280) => 8.345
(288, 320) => 4.566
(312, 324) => 7.769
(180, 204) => 6.964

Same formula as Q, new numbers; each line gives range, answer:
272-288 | 5.472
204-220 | 7.579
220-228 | 8.115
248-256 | 8.491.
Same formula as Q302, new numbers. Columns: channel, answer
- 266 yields 8.556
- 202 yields 7.342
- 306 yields 8.258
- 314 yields 7.769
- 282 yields 7.445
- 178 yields 7.891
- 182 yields 7.423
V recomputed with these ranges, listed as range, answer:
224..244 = 8.271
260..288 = 9.081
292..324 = 8.633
